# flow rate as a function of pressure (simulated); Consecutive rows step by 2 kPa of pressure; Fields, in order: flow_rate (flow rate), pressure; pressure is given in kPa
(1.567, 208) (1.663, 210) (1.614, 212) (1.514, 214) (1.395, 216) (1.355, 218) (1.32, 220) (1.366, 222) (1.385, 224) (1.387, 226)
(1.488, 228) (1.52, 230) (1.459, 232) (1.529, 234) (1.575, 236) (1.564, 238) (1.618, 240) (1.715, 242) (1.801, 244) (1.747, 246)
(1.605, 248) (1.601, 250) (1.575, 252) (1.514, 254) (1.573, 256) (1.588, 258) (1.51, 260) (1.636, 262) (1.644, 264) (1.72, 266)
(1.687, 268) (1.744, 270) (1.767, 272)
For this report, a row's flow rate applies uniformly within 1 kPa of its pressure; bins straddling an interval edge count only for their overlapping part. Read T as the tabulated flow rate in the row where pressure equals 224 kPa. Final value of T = 1.385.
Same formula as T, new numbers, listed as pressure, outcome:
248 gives 1.605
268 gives 1.687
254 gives 1.514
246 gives 1.747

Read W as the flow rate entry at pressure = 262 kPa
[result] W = 1.636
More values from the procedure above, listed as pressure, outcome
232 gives 1.459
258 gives 1.588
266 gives 1.72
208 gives 1.567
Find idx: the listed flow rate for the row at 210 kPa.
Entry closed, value 1.663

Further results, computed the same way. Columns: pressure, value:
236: 1.575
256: 1.573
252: 1.575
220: 1.32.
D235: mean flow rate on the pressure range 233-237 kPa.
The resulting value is 1.55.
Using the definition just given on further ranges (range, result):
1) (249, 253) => 1.59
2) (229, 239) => 1.53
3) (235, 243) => 1.62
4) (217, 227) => 1.36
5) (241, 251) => 1.69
